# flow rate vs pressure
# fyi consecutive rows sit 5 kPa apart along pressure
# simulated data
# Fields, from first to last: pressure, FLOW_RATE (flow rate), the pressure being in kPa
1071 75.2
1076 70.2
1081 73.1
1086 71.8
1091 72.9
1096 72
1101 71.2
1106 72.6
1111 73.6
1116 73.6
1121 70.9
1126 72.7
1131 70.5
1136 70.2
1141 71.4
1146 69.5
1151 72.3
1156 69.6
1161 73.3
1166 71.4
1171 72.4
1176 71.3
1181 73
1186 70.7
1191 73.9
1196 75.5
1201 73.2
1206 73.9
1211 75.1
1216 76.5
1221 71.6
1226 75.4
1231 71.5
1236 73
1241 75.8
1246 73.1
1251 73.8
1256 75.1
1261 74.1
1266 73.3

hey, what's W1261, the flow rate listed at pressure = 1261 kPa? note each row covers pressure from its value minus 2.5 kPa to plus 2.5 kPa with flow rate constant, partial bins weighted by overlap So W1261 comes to 74.1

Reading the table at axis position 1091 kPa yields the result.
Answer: 72.9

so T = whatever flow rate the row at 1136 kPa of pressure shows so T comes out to 70.2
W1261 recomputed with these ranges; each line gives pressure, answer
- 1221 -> 71.6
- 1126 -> 72.7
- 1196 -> 75.5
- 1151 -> 72.3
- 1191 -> 73.9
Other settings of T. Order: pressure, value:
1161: 73.3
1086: 71.8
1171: 72.4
